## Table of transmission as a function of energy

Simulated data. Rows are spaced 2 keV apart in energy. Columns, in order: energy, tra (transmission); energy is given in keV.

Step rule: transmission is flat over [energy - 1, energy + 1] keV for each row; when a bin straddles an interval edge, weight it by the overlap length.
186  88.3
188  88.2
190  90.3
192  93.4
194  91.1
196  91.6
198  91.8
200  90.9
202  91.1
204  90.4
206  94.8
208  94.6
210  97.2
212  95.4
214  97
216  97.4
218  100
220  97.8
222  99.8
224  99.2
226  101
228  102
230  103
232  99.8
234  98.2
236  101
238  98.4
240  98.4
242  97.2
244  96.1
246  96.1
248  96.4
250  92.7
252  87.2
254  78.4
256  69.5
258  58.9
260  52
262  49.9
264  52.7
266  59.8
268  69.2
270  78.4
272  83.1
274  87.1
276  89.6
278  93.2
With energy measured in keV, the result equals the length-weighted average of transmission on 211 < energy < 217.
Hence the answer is 96.6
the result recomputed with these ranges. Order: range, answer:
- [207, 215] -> 96.1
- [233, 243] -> 98.6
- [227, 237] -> 101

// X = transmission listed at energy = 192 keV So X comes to 93.4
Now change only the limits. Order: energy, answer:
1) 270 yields 78.4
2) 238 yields 98.4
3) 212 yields 95.4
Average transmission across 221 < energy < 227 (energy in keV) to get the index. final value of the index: 100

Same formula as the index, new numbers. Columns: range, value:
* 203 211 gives 94.2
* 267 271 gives 73.8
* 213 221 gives 98.1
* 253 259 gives 68.9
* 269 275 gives 82.9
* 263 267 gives 56.2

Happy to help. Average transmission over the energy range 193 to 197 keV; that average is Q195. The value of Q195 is 91.3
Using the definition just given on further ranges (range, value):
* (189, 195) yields 91.6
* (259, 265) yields 51.5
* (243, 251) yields 95.3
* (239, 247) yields 96.9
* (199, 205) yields 90.8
